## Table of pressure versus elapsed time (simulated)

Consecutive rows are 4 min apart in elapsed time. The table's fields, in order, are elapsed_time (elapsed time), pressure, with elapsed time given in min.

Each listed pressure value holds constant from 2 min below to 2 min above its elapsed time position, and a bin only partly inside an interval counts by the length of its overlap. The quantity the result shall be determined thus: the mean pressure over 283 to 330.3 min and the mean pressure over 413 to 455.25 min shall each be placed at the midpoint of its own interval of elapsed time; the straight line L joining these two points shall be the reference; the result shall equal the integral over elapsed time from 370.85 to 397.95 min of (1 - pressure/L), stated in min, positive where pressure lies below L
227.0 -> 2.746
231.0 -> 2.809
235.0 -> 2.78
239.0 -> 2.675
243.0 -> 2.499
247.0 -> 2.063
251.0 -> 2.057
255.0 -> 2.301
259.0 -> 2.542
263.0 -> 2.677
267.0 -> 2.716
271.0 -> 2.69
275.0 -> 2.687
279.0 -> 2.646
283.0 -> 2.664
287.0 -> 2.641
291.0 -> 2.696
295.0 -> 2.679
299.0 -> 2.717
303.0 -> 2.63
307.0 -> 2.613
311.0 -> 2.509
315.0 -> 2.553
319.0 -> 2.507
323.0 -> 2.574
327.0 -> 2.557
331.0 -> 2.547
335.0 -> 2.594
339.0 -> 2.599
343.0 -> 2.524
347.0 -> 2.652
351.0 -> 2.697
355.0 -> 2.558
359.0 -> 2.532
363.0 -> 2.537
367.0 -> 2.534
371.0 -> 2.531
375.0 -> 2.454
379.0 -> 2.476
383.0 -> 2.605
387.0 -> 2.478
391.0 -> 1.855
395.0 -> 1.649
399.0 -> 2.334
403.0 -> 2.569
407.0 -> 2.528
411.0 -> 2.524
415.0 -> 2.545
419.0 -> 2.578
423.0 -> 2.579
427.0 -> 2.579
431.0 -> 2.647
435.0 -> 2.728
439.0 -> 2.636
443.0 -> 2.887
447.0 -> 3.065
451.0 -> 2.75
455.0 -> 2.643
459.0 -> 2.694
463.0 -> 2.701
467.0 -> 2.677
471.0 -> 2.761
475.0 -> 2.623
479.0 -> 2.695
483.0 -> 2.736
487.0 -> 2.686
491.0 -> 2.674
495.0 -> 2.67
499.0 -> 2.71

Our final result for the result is 3.9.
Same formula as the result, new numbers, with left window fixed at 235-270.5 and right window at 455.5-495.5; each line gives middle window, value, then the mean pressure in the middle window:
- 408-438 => 0.5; 2.6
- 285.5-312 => -1.4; 2.65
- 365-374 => 0.2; 2.52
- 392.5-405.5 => 2.1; 2.18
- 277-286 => -0.6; 2.65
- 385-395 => 2.1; 2.06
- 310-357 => -0.4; 2.57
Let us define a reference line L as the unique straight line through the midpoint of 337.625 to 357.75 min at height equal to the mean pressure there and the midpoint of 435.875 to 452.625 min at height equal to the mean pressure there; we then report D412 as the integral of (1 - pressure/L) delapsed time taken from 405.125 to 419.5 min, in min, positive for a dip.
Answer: 1.12 min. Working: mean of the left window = 2.6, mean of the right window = 2.83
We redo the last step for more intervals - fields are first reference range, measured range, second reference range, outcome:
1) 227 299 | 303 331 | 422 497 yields 0.7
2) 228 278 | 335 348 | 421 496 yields 0.1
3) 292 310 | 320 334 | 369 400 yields -0.1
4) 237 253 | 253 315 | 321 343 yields -4.9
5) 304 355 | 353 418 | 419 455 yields 5.6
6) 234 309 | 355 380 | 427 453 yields 1.6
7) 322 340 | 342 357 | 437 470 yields -0.1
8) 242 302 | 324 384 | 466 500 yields 1.1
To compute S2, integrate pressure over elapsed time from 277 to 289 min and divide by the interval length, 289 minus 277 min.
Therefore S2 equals 2.65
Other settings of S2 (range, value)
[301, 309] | 2.62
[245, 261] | 2.24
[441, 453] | 2.9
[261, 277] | 2.69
